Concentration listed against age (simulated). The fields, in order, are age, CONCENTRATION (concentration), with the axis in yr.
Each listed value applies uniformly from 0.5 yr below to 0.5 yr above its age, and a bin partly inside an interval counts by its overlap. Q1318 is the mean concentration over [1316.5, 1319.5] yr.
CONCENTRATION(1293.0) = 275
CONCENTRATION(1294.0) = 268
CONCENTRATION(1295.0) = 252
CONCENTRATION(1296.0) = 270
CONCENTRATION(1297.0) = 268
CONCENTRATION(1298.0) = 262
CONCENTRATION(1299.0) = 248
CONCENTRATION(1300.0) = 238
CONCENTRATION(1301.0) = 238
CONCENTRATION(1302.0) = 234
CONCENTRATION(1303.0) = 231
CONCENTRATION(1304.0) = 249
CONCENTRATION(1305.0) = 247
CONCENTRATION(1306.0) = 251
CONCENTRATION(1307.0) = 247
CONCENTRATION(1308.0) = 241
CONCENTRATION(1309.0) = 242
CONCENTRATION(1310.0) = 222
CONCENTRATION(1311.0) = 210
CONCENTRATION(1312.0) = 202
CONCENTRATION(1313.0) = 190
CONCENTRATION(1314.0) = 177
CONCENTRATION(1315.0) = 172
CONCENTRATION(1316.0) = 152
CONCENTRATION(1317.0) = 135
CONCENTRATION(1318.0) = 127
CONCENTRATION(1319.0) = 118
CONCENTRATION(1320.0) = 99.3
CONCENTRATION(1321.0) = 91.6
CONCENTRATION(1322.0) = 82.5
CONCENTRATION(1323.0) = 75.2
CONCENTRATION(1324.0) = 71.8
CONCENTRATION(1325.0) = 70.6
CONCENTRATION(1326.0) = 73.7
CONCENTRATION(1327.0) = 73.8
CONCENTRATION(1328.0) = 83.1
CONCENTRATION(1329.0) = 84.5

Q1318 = 127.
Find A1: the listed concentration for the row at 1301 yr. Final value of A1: 238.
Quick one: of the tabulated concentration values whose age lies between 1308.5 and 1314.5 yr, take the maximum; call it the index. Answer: 242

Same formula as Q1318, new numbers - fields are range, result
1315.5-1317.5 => 144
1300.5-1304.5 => 238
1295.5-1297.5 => 269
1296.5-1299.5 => 259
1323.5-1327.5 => 72.5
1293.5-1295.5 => 260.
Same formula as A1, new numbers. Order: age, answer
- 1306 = 251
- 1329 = 84.5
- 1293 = 275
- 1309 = 242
